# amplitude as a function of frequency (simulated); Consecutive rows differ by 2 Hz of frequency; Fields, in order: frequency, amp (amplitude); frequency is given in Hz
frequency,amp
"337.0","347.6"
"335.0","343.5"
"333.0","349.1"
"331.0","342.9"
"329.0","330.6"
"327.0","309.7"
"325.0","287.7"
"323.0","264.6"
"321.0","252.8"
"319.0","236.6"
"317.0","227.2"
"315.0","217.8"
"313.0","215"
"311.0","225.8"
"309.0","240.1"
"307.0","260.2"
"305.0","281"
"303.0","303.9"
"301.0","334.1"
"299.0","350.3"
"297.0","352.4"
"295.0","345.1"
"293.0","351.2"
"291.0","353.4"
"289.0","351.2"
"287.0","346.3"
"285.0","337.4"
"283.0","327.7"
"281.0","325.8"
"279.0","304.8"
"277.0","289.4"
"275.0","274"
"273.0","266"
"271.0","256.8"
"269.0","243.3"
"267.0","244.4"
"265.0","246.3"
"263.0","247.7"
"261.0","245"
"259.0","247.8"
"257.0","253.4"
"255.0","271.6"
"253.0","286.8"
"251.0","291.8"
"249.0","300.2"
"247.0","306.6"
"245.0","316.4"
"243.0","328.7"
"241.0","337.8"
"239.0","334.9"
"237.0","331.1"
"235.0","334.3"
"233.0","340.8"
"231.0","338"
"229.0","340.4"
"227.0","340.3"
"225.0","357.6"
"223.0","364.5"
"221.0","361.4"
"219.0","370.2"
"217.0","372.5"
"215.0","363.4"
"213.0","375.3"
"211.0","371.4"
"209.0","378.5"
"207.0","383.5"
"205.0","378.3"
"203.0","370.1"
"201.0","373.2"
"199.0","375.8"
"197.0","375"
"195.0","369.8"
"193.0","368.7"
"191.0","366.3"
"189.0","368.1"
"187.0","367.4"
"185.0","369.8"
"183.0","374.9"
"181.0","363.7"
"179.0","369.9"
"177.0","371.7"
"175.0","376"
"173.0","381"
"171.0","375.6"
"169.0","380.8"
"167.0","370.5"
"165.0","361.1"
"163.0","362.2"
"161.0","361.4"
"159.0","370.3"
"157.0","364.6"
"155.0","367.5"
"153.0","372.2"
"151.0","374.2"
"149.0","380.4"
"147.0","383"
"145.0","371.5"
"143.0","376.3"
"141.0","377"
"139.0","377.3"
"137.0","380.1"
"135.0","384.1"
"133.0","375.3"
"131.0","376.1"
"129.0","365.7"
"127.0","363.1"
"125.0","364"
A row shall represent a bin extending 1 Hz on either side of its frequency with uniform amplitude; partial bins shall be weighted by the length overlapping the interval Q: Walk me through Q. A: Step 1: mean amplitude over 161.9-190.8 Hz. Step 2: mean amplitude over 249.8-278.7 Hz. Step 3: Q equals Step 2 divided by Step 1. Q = 0.7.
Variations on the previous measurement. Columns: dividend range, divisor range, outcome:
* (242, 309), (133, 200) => 0.80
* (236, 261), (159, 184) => 0.80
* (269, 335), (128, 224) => 0.80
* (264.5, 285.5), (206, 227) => 0.77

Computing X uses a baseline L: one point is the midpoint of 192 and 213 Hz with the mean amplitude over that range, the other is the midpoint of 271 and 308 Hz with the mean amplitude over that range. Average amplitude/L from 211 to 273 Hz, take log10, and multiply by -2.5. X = 0.13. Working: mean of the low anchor 374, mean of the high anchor 318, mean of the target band 312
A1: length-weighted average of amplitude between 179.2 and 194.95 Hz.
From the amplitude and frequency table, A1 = 369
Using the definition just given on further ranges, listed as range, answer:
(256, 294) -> 290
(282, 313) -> 314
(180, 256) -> 351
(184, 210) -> 373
